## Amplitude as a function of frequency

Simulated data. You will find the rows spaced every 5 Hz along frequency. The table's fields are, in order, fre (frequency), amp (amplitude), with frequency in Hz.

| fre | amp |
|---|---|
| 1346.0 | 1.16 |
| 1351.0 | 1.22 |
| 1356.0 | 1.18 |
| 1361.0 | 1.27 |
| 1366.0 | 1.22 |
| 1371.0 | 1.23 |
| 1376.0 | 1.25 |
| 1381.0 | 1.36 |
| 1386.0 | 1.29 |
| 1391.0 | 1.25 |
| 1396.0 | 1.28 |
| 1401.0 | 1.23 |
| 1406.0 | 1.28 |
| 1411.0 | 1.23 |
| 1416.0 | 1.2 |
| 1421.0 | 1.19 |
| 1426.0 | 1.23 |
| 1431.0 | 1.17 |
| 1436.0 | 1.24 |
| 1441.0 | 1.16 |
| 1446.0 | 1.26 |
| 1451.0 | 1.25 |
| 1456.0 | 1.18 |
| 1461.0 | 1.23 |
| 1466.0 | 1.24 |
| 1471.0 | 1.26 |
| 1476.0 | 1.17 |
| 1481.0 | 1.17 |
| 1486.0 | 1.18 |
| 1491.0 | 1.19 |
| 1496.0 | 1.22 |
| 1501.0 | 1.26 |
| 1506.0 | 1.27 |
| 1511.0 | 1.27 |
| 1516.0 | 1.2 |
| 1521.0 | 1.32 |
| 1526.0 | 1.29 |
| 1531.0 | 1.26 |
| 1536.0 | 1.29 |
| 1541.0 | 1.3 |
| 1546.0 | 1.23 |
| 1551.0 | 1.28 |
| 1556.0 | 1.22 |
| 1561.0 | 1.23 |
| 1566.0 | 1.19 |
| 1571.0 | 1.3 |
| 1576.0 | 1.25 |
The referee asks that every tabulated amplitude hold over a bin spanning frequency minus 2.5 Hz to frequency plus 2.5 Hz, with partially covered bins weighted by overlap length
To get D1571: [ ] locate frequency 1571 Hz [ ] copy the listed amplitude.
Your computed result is 1.3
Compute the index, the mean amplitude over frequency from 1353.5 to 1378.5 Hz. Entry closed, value 1.23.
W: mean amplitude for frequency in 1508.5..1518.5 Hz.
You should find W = 1.23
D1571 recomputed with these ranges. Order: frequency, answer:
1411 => 1.23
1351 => 1.22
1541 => 1.3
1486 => 1.18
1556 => 1.22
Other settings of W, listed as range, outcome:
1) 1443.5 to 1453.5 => 1.26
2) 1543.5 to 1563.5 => 1.24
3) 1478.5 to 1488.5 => 1.18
